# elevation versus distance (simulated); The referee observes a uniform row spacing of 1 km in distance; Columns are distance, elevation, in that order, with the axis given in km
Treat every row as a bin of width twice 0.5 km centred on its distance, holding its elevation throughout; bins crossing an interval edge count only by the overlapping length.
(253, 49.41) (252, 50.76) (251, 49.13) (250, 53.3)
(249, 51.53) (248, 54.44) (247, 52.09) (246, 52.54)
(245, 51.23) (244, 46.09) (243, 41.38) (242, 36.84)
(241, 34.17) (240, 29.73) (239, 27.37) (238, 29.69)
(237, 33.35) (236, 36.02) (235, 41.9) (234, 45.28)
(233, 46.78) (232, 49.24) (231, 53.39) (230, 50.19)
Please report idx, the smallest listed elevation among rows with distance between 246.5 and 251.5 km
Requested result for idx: 49.13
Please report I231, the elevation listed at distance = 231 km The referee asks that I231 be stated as 53.39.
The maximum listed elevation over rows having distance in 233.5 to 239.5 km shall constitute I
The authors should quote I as 45.28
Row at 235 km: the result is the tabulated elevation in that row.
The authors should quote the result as 41.9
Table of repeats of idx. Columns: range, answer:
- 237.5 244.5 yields 27.37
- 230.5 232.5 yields 49.24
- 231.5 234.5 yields 45.28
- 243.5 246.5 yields 46.09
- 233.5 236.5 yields 36.02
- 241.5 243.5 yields 36.84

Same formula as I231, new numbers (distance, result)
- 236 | 36.02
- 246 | 52.54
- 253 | 49.41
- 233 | 46.78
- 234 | 45.28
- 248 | 54.44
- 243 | 41.38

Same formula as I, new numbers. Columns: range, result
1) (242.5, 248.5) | 54.44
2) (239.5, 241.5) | 34.17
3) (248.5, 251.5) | 53.3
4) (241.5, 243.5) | 41.38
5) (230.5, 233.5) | 53.39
